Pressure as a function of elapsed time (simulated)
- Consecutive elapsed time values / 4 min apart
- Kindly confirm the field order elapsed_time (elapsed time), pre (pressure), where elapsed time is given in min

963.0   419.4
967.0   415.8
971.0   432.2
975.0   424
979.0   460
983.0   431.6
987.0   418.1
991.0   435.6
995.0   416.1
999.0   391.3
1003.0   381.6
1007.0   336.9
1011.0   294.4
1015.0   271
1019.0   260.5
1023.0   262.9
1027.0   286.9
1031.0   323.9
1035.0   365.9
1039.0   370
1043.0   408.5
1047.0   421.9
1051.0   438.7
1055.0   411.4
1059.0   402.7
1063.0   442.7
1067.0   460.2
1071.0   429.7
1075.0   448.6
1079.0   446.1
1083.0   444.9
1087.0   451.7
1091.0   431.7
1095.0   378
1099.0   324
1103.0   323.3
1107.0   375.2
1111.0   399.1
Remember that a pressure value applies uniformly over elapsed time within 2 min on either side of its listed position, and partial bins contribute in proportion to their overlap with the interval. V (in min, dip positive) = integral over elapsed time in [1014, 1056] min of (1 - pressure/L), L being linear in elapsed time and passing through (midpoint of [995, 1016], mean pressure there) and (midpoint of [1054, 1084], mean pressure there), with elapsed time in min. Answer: 4.58 min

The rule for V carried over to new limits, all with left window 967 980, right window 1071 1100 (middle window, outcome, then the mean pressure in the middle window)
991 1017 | 4.5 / 355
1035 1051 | 1.0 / 401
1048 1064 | 0.1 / 423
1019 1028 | 3.3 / 270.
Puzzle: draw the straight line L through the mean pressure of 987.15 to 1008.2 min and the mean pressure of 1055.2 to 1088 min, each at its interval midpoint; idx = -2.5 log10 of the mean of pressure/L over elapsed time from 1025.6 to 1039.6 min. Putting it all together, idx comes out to 0.24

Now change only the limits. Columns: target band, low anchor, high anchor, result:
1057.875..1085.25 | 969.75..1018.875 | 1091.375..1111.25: -0.19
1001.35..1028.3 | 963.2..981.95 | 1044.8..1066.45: 0.39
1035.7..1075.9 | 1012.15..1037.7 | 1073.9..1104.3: -0.20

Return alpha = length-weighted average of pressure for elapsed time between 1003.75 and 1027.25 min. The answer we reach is 290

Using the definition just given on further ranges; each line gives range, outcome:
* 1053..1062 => 411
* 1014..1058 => 350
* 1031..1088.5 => 421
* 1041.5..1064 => 420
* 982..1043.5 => 351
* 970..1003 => 423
